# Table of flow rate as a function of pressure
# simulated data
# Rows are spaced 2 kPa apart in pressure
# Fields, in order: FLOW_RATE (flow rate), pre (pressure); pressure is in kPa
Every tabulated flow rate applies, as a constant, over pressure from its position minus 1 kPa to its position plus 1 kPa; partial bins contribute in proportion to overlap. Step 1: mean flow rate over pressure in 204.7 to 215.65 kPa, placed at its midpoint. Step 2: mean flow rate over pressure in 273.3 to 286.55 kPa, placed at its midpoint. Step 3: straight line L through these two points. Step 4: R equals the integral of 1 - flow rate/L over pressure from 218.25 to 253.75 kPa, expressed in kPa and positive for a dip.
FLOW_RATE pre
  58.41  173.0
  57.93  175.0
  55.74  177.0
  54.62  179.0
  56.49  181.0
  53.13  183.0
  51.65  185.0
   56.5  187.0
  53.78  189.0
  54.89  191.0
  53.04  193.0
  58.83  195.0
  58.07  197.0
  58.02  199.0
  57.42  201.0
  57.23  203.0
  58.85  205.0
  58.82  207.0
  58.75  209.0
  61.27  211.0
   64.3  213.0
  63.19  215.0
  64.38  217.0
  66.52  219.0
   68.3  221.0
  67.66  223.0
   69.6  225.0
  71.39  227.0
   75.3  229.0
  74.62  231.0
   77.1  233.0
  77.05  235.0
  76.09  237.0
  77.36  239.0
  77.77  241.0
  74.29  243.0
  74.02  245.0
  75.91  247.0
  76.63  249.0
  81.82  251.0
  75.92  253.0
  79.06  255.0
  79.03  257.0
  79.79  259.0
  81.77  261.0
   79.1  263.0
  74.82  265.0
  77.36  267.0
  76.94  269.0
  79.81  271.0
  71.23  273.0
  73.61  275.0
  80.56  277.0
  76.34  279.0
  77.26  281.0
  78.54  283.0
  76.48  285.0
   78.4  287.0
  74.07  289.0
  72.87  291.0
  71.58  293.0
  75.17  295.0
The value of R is -4.0 kPa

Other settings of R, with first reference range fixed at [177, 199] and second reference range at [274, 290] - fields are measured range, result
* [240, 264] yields -2.7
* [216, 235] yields -2.1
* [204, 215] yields -0.1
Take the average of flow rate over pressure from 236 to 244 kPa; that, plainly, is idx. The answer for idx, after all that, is 76.4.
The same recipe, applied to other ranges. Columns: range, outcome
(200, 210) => 58.2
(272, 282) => 75.8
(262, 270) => 77.1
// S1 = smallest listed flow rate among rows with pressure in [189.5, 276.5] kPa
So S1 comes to 53.04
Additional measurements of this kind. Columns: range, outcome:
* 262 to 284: 71.23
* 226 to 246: 71.39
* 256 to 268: 74.82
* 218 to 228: 66.52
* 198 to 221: 57.23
